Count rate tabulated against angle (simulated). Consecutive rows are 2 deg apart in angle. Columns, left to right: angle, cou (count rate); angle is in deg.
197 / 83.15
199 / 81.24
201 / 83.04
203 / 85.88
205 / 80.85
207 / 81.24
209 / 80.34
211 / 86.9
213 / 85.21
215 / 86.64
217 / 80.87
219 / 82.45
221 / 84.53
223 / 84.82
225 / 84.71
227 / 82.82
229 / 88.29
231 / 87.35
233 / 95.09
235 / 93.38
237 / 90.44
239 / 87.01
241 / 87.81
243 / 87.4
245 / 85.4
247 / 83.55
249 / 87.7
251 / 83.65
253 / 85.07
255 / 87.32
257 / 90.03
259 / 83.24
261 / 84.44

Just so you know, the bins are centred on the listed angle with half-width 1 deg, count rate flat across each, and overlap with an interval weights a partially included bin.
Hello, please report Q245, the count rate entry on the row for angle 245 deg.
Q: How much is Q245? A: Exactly 85.4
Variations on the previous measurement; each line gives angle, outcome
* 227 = 82.82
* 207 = 81.24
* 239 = 87.01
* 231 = 87.35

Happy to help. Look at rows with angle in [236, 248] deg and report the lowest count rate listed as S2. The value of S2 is 83.55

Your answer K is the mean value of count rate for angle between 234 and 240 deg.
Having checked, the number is 90.3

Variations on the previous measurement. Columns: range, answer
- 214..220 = 83.3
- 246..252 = 85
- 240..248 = 86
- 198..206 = 82.8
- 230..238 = 91.6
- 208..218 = 84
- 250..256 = 85.3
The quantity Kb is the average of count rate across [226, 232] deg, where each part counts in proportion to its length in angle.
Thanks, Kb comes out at 86.2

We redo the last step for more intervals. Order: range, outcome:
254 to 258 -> 88.7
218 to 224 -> 83.9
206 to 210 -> 80.8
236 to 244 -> 88.2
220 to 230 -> 85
